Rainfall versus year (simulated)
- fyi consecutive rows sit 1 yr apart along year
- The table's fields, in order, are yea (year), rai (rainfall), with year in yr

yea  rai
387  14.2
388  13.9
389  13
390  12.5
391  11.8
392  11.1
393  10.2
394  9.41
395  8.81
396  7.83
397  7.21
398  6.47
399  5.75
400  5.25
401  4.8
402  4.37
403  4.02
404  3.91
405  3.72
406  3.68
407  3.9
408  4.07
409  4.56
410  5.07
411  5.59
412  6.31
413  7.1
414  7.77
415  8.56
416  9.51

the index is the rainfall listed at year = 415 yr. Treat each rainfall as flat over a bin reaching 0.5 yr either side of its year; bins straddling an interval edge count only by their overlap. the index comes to 8.56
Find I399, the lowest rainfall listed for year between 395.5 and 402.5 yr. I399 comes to 4.37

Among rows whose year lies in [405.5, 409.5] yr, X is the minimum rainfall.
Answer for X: 3.68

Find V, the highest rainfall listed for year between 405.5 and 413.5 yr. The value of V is 7.1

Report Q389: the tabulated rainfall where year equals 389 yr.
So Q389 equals 13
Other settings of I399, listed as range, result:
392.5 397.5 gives 7.21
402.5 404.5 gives 3.91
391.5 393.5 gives 10.2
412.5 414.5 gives 7.1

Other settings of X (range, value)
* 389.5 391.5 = 11.8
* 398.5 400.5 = 5.25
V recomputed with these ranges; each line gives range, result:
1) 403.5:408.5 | 4.07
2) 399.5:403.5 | 5.25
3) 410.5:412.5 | 6.31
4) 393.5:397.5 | 9.41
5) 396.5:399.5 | 7.21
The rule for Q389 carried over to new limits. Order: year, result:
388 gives 13.9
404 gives 3.91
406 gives 3.68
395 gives 8.81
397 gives 7.21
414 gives 7.77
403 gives 4.02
